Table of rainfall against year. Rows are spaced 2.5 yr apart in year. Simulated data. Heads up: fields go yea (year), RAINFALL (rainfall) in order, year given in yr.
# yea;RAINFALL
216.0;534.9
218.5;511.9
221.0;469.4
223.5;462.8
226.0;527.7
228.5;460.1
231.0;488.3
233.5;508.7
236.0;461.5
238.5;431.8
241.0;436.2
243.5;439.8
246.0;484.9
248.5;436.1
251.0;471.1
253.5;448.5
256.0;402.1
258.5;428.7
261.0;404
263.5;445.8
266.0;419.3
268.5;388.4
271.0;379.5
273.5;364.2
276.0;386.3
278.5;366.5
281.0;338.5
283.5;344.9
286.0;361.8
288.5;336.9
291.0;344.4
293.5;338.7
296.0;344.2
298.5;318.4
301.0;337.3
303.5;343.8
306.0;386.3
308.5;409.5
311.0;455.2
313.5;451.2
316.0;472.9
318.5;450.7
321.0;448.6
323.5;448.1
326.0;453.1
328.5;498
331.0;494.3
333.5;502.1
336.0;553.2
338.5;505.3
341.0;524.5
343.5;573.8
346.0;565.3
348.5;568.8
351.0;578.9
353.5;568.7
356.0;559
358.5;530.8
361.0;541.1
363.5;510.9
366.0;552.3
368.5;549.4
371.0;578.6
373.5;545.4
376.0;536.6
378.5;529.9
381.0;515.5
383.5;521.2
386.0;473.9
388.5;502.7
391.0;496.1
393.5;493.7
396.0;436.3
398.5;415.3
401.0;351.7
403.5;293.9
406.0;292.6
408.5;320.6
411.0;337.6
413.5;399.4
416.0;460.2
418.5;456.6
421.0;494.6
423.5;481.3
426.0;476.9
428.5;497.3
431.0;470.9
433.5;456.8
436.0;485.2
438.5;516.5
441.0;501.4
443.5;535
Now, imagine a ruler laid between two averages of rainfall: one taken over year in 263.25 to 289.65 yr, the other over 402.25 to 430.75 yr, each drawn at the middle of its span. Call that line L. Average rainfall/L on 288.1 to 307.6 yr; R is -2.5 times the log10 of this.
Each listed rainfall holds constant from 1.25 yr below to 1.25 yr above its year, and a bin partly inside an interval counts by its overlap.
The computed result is 0.10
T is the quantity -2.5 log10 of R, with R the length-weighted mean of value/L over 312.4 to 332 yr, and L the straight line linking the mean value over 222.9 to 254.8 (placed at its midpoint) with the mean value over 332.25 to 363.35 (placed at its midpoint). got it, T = 0.14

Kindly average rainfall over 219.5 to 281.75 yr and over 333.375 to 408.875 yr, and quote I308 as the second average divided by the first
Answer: 1.2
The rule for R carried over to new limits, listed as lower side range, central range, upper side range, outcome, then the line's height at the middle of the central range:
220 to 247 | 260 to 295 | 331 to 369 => 0.31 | 498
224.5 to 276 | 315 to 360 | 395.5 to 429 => -0.22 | 421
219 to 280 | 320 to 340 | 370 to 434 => -0.10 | 447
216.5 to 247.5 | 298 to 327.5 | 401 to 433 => 0.08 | 448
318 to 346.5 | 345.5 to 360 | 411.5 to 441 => -0.14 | 494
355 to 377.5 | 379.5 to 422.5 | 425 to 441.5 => 0.20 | 514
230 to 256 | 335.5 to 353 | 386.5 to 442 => -0.23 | 446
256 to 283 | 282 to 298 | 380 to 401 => 0.18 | 405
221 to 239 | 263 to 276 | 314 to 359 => 0.24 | 492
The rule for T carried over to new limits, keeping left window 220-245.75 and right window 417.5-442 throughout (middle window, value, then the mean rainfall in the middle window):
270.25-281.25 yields 0.27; 369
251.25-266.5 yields 0.10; 428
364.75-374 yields -0.16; 557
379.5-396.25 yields -0.03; 495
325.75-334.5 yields -0.03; 490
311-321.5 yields 0.04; 456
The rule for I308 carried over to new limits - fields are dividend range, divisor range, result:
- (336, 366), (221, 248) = 1.17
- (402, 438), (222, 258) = 0.92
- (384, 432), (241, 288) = 1.06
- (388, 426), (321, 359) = 0.79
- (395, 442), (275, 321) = 1.13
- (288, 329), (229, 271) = 0.91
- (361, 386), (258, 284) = 1.38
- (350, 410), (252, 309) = 1.29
